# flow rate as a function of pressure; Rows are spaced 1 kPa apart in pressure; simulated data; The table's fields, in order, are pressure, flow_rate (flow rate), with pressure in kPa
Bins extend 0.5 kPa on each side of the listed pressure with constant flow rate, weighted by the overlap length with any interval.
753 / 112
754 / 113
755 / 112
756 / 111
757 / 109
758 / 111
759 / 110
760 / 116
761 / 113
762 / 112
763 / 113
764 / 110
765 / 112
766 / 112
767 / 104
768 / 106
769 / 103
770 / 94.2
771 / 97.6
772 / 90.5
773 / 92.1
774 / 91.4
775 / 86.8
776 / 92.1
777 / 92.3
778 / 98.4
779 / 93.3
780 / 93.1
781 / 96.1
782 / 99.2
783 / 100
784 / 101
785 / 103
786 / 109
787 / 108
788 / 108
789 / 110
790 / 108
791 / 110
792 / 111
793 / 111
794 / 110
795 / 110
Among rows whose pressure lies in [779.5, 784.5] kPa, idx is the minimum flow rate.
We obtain 93.1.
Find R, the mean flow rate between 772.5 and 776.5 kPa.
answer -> 90.6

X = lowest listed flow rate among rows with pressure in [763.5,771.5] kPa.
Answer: 94.2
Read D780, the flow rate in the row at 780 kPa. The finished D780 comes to 93.1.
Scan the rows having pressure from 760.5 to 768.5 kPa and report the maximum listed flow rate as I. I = 113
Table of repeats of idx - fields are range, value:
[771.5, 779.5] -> 86.8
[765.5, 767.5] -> 104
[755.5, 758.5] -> 109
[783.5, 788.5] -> 101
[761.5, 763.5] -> 112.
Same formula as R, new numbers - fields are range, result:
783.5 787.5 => 105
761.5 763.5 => 112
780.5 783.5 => 98.4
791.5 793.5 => 111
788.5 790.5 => 109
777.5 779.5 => 95.8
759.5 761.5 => 114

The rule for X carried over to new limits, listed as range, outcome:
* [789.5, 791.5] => 108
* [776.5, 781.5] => 92.3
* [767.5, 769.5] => 103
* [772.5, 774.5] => 91.4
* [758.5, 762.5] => 110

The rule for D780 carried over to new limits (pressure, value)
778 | 98.4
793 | 111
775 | 86.8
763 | 113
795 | 110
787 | 108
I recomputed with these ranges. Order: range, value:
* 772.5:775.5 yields 92.1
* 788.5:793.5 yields 111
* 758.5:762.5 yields 116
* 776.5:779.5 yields 98.4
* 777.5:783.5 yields 100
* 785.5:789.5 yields 110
